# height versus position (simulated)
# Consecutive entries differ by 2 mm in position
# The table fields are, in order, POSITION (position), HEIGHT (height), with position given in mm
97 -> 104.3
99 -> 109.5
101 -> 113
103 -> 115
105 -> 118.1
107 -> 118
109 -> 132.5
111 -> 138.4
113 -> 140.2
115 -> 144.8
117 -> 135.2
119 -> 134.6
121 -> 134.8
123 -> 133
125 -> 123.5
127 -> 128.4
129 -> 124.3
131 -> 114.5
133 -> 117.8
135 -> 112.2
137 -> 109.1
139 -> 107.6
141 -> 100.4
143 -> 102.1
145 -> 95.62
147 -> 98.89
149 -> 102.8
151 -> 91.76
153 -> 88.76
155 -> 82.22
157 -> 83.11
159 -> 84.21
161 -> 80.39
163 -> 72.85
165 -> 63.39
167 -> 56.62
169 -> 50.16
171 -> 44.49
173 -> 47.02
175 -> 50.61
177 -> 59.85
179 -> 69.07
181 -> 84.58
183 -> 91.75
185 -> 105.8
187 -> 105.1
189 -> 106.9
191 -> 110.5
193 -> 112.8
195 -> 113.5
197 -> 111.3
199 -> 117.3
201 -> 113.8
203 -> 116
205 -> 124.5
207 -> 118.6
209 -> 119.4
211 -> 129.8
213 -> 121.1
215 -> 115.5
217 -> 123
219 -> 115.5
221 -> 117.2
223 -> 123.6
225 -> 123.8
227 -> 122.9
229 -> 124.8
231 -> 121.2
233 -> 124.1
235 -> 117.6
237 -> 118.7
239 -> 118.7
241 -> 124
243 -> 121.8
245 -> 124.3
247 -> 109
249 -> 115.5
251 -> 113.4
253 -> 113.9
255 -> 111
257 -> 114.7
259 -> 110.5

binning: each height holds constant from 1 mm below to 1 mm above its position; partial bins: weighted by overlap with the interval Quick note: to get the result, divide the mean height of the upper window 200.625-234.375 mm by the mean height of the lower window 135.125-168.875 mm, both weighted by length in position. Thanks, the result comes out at 1.37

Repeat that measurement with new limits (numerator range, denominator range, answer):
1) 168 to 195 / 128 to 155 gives 0.78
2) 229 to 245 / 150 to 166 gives 1.50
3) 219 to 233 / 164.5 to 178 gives 2.31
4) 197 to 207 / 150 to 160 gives 1.36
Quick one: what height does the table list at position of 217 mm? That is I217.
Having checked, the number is 123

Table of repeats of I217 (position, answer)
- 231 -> 121.2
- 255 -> 111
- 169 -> 50.16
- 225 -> 123.8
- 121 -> 134.8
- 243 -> 121.8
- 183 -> 91.75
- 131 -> 114.5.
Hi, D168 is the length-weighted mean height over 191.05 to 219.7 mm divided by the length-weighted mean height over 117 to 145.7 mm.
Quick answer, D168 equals 1.0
